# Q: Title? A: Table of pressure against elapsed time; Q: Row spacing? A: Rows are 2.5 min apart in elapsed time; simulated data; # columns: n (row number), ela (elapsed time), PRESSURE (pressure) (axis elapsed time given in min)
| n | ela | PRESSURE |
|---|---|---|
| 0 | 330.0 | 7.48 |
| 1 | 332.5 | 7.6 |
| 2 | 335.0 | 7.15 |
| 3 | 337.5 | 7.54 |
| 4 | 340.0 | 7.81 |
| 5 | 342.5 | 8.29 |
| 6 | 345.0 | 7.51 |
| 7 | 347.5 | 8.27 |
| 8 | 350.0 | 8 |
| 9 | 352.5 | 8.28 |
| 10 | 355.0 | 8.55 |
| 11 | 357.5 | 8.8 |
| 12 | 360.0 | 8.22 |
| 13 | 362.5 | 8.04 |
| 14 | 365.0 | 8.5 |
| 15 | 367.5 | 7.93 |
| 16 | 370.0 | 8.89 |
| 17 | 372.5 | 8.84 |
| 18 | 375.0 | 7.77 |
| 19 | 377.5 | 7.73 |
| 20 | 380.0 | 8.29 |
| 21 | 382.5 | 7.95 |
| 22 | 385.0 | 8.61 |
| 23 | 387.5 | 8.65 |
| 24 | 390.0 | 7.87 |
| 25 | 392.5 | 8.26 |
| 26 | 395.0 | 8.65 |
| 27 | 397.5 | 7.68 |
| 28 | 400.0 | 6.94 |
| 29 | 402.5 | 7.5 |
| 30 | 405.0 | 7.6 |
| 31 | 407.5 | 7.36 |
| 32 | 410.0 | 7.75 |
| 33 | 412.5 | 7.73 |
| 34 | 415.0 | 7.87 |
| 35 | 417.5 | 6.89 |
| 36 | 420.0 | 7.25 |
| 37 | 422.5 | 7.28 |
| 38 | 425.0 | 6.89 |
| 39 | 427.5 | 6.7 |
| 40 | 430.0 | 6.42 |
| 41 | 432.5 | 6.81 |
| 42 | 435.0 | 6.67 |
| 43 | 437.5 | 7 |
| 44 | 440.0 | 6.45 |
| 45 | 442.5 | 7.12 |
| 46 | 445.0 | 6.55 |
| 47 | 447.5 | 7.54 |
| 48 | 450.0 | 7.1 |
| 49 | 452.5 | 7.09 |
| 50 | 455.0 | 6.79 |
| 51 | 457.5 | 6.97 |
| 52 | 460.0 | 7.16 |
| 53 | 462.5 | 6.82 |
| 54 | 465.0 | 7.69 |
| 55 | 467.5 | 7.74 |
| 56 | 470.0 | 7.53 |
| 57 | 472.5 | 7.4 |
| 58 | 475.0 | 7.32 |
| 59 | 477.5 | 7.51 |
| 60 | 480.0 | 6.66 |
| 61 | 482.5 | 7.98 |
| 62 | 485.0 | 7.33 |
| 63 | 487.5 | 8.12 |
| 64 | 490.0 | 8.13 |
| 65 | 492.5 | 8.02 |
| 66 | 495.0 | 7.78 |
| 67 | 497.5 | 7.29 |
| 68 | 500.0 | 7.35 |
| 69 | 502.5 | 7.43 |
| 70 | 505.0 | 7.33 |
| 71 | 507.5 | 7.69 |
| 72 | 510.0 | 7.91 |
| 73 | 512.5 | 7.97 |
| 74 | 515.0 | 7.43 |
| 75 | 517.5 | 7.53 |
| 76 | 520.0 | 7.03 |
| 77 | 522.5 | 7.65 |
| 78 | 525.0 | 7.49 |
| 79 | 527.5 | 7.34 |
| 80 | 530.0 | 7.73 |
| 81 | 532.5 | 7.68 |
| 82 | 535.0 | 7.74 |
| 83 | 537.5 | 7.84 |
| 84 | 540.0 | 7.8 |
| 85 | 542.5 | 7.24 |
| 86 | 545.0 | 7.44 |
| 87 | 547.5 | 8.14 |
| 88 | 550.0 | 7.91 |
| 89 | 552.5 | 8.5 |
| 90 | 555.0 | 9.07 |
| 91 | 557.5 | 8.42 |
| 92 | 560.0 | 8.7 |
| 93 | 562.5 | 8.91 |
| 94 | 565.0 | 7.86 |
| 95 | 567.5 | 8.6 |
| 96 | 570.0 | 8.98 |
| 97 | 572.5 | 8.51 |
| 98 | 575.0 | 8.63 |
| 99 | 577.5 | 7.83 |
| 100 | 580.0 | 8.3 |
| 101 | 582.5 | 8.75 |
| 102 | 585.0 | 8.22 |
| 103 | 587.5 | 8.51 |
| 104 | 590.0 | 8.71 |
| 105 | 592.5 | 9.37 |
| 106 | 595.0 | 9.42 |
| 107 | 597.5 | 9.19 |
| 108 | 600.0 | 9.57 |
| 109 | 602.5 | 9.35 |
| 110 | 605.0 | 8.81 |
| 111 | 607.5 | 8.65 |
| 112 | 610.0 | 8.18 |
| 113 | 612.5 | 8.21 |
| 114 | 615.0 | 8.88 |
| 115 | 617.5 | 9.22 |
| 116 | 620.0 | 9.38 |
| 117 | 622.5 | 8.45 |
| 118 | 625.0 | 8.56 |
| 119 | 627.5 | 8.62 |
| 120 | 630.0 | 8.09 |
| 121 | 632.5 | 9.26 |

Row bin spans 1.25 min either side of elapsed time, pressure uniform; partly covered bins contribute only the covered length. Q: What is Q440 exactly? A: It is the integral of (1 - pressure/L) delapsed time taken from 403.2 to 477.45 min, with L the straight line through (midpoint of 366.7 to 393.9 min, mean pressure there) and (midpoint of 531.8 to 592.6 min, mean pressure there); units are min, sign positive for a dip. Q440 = 9.9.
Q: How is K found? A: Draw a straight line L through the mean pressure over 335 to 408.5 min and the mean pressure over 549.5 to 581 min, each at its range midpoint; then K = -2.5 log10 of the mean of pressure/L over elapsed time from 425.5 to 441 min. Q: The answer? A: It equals 0.22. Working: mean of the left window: 8.07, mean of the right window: 8.49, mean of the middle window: 6.69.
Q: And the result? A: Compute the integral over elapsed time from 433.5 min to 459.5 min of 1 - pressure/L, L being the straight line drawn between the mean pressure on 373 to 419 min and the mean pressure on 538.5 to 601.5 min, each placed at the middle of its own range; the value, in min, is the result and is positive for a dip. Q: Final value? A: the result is 3.6 min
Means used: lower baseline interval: 7.85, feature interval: 6.93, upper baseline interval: 8.5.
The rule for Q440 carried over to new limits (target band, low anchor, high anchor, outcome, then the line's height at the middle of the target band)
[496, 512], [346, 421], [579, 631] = 1.7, 8.44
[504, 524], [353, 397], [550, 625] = 2.3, 8.58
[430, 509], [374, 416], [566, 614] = 8.9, 8.21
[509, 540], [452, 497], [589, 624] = 1.6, 8.02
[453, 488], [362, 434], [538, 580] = 2.8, 7.98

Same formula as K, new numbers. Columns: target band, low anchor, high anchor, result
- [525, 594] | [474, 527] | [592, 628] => 0.008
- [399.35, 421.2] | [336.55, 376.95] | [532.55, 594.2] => 0.109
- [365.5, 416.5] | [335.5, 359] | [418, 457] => -0.067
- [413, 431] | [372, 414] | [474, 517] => 0.111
